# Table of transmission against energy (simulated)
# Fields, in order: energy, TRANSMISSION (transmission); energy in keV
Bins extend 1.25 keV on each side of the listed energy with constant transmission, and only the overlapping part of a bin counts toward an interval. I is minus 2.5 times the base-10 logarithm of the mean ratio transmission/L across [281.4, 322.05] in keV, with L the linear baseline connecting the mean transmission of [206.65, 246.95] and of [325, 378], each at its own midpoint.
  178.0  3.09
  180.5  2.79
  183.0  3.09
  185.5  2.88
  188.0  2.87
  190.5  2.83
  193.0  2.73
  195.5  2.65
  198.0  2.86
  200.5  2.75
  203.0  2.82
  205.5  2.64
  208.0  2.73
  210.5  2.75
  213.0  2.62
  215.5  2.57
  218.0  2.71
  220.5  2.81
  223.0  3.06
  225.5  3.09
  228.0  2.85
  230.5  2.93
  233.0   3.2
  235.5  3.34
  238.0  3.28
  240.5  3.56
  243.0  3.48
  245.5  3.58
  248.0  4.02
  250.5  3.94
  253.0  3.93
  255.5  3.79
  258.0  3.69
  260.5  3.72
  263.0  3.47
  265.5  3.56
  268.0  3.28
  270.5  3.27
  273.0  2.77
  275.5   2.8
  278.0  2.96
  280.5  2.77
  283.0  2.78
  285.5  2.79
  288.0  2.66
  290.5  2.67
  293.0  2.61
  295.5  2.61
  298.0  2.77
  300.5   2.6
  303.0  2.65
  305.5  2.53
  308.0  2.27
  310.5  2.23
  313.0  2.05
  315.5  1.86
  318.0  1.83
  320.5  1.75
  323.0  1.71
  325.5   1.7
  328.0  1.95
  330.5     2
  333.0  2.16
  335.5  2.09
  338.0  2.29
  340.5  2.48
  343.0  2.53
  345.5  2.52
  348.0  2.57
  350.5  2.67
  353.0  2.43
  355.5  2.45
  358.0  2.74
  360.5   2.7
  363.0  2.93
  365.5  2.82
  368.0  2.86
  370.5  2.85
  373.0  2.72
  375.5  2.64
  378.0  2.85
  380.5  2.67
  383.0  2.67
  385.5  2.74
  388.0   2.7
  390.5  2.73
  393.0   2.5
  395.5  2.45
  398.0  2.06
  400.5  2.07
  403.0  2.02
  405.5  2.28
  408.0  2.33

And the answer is 0.13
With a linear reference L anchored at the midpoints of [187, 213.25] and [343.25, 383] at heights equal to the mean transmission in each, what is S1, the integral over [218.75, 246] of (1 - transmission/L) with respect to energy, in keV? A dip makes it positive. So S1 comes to -4.4 keV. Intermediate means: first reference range 2.75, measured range 3.18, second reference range 2.69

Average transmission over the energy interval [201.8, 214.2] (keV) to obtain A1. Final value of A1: 2.71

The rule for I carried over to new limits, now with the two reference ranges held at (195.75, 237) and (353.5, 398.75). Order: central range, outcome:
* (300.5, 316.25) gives 0.19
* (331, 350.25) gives 0.14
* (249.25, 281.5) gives -0.21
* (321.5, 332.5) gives 0.42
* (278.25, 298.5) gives 0.02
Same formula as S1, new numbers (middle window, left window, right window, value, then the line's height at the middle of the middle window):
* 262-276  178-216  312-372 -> -3.5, 2.56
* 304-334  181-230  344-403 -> 7.5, 2.67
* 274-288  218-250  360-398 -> 1.2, 3.08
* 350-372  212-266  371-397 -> 0.4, 2.77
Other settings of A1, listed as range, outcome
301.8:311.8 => 2.42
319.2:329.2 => 1.78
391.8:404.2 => 2.22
